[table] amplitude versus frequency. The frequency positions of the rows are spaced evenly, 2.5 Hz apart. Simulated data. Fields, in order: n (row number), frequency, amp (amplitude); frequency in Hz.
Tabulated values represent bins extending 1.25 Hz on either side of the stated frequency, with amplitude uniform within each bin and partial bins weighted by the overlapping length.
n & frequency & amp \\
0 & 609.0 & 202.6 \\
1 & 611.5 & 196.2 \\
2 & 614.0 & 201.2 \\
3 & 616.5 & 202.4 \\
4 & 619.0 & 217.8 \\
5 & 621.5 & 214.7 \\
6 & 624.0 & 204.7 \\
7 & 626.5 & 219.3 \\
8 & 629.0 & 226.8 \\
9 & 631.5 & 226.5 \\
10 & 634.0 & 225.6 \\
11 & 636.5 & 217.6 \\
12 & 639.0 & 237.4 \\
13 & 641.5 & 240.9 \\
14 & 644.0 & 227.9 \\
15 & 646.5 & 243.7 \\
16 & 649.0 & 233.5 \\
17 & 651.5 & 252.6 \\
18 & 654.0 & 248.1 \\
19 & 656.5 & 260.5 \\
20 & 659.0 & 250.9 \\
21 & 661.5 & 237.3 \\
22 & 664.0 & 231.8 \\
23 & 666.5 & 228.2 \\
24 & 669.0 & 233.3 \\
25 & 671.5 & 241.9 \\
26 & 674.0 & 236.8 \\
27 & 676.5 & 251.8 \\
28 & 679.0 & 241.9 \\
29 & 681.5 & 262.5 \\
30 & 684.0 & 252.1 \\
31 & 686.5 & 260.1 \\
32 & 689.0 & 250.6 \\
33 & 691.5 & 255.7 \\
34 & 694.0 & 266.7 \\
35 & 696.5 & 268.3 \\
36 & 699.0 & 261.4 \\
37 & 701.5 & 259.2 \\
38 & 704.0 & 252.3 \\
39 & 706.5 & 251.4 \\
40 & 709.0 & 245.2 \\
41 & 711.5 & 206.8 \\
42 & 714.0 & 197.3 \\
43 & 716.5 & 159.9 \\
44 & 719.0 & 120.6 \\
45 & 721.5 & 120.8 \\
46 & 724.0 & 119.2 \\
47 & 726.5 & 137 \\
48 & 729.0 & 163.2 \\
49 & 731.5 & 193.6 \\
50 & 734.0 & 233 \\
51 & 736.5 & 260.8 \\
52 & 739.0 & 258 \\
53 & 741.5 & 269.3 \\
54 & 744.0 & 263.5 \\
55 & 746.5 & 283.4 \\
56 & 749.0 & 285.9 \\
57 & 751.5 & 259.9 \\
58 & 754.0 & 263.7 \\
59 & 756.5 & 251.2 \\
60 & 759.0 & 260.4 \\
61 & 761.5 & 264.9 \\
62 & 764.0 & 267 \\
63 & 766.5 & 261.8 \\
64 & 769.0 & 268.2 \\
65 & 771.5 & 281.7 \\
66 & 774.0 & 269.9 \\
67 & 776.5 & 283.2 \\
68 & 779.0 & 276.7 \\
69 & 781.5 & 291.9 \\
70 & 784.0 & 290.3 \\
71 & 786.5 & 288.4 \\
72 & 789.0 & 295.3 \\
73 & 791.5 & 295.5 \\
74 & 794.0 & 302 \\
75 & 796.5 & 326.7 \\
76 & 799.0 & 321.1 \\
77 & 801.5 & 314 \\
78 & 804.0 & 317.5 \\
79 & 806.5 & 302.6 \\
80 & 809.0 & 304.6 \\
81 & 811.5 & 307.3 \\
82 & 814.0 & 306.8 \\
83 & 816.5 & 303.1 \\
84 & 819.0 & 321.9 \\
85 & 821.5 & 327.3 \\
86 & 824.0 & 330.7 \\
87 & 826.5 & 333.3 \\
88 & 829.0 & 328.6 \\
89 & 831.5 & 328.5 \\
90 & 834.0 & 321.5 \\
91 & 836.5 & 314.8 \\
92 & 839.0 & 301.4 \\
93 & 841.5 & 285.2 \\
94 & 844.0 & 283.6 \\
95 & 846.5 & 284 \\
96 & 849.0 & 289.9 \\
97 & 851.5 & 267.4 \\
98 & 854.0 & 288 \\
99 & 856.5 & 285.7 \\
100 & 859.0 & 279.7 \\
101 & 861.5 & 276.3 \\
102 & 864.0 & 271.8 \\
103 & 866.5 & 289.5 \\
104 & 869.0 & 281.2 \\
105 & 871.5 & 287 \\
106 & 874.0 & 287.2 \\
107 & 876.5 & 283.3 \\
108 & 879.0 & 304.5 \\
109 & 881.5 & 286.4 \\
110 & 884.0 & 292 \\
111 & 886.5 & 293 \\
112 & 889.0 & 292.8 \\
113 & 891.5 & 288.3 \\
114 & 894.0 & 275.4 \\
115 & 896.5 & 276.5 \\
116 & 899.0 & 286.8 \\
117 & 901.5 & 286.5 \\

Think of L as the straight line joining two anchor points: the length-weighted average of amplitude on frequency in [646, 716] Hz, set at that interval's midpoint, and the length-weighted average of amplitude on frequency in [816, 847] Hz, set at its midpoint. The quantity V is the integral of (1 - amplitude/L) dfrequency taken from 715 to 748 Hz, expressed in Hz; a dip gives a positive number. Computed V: 8.6 Hz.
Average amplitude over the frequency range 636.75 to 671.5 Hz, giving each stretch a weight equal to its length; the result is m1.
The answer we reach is 240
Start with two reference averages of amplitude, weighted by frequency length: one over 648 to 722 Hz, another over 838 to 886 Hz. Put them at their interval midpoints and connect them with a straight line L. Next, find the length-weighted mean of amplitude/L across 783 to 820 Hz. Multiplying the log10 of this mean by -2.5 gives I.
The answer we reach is -0.143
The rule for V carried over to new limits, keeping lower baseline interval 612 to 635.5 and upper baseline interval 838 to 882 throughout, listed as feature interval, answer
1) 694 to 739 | 6.63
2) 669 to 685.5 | -1.16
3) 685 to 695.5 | -1.06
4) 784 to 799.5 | -2.23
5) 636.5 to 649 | -0.83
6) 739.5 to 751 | -1.03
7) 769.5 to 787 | -1.45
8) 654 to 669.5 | -1.04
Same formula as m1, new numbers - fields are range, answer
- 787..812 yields 308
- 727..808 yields 273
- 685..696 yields 259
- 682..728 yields 216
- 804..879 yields 299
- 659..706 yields 250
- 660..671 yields 234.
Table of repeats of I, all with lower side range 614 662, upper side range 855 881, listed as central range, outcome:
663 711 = -0.034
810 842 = -0.155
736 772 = -0.037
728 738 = 0.176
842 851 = -0.018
